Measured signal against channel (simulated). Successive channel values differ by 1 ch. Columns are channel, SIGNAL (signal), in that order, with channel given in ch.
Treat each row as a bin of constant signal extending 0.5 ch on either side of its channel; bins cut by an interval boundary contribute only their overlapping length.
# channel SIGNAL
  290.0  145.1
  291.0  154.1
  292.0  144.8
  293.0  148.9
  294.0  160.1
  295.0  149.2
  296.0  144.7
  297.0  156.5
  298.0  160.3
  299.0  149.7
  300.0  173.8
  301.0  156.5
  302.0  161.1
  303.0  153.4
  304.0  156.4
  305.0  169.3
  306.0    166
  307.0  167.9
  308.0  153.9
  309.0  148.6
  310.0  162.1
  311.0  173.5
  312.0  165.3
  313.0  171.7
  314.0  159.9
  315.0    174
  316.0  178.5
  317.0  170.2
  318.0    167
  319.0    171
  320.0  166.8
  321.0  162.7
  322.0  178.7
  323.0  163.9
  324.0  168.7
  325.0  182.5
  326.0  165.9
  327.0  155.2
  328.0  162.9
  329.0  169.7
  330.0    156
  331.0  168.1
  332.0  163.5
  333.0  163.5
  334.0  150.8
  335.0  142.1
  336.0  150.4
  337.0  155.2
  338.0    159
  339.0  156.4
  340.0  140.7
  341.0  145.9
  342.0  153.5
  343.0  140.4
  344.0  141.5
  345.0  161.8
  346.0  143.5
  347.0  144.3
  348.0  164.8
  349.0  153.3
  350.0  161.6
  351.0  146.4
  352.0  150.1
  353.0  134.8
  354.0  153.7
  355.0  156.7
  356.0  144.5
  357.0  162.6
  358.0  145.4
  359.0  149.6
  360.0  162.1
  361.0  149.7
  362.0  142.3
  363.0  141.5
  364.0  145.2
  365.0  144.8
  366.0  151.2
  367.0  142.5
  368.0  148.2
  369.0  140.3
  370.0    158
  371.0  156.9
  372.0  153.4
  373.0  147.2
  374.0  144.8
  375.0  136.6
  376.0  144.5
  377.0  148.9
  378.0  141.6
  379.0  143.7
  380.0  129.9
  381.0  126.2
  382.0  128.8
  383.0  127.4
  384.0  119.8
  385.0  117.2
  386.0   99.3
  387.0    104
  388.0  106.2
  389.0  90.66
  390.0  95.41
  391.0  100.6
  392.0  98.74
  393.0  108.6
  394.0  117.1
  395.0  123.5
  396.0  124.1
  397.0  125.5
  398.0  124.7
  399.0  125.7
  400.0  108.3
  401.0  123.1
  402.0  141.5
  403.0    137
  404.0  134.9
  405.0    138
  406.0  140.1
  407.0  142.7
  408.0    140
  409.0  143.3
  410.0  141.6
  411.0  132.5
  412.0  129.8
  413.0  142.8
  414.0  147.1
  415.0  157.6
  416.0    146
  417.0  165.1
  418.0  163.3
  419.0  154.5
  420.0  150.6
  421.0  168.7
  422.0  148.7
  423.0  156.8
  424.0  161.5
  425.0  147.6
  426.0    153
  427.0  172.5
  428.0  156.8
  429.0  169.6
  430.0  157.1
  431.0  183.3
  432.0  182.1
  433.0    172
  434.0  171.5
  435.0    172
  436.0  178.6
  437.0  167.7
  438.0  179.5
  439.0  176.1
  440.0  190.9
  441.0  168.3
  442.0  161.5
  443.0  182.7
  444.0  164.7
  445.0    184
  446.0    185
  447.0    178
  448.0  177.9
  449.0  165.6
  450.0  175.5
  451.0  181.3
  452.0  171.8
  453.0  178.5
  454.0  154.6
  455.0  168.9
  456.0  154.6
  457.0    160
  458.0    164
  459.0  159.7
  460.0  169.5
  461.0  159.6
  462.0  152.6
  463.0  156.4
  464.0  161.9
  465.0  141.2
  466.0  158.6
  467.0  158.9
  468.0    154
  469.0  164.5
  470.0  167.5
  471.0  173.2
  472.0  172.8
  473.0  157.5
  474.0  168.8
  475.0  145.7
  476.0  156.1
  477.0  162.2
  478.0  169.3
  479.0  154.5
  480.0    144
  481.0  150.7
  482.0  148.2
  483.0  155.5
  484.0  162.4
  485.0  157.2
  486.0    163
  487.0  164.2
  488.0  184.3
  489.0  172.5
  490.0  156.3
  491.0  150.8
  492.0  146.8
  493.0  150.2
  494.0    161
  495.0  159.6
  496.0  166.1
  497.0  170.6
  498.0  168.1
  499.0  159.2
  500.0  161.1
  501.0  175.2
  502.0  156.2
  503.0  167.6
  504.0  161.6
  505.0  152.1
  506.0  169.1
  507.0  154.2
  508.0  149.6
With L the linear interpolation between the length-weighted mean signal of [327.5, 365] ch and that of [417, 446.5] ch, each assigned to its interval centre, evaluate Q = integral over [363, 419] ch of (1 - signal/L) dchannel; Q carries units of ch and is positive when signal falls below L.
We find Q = 9.5 ch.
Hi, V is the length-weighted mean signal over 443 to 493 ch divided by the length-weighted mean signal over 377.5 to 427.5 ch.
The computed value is 1.2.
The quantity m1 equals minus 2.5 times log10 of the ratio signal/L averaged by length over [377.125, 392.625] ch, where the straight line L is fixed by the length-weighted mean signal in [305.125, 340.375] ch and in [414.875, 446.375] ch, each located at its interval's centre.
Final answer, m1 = 0.39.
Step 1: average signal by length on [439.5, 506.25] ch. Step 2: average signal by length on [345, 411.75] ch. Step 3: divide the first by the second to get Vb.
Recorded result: 1.20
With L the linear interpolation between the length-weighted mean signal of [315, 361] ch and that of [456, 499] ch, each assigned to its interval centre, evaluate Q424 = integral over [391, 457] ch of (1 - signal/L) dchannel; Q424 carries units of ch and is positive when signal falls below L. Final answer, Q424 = 2.0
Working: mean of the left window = 158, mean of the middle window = 154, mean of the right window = 160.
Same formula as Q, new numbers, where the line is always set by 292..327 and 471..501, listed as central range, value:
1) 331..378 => 3.6 ch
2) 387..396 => 3.1 ch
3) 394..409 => 2.9 ch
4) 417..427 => 0.3 ch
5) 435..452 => -1.6 ch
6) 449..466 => -0.2 ch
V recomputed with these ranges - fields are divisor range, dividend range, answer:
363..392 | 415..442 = 1.26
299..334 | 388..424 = 0.81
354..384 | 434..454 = 1.21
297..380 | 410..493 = 1.04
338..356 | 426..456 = 1.15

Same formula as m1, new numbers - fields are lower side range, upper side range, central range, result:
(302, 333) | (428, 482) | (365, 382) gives 0.15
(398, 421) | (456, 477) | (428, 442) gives -0.16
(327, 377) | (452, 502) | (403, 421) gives 0.07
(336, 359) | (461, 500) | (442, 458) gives -0.09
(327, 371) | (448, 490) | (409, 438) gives -0.01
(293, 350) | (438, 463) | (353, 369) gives 0.10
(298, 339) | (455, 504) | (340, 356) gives 0.09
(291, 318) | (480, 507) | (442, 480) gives -0.03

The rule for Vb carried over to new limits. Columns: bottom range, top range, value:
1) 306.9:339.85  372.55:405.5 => 0.76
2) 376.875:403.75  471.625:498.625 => 1.34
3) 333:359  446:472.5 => 1.10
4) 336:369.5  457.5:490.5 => 1.07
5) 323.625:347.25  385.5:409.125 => 0.77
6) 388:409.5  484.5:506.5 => 1.32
